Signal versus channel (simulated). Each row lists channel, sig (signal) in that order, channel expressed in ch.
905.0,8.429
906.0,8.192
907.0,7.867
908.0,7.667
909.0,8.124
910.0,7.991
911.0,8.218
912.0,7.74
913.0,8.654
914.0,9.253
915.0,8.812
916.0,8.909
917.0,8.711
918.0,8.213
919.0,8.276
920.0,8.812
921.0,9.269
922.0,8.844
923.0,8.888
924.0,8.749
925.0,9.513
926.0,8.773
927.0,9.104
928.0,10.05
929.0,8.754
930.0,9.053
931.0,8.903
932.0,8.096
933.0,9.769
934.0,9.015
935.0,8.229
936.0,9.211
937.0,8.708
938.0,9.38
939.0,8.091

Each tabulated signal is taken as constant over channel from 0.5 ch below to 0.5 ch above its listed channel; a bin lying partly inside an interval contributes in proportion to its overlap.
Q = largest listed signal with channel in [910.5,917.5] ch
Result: 9.253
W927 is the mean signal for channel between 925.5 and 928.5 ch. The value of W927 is 9.31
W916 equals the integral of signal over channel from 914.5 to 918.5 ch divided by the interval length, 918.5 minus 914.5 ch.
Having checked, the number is 8.66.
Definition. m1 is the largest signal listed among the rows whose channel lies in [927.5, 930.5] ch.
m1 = 10.05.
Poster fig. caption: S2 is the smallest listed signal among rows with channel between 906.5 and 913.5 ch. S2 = 7.667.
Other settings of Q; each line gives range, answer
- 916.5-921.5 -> 9.269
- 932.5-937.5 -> 9.769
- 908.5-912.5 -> 8.218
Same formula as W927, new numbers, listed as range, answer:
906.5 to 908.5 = 7.77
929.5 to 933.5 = 8.96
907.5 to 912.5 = 7.95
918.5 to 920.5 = 8.54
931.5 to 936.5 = 8.86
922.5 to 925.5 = 9.05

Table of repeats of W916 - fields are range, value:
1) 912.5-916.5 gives 8.91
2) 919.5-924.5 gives 8.91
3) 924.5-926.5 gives 9.14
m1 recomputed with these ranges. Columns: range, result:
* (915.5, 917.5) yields 8.909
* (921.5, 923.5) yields 8.888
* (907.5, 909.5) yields 8.124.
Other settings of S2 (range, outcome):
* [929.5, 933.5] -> 8.096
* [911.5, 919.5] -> 7.74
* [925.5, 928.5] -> 8.773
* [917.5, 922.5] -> 8.213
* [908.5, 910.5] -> 7.991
